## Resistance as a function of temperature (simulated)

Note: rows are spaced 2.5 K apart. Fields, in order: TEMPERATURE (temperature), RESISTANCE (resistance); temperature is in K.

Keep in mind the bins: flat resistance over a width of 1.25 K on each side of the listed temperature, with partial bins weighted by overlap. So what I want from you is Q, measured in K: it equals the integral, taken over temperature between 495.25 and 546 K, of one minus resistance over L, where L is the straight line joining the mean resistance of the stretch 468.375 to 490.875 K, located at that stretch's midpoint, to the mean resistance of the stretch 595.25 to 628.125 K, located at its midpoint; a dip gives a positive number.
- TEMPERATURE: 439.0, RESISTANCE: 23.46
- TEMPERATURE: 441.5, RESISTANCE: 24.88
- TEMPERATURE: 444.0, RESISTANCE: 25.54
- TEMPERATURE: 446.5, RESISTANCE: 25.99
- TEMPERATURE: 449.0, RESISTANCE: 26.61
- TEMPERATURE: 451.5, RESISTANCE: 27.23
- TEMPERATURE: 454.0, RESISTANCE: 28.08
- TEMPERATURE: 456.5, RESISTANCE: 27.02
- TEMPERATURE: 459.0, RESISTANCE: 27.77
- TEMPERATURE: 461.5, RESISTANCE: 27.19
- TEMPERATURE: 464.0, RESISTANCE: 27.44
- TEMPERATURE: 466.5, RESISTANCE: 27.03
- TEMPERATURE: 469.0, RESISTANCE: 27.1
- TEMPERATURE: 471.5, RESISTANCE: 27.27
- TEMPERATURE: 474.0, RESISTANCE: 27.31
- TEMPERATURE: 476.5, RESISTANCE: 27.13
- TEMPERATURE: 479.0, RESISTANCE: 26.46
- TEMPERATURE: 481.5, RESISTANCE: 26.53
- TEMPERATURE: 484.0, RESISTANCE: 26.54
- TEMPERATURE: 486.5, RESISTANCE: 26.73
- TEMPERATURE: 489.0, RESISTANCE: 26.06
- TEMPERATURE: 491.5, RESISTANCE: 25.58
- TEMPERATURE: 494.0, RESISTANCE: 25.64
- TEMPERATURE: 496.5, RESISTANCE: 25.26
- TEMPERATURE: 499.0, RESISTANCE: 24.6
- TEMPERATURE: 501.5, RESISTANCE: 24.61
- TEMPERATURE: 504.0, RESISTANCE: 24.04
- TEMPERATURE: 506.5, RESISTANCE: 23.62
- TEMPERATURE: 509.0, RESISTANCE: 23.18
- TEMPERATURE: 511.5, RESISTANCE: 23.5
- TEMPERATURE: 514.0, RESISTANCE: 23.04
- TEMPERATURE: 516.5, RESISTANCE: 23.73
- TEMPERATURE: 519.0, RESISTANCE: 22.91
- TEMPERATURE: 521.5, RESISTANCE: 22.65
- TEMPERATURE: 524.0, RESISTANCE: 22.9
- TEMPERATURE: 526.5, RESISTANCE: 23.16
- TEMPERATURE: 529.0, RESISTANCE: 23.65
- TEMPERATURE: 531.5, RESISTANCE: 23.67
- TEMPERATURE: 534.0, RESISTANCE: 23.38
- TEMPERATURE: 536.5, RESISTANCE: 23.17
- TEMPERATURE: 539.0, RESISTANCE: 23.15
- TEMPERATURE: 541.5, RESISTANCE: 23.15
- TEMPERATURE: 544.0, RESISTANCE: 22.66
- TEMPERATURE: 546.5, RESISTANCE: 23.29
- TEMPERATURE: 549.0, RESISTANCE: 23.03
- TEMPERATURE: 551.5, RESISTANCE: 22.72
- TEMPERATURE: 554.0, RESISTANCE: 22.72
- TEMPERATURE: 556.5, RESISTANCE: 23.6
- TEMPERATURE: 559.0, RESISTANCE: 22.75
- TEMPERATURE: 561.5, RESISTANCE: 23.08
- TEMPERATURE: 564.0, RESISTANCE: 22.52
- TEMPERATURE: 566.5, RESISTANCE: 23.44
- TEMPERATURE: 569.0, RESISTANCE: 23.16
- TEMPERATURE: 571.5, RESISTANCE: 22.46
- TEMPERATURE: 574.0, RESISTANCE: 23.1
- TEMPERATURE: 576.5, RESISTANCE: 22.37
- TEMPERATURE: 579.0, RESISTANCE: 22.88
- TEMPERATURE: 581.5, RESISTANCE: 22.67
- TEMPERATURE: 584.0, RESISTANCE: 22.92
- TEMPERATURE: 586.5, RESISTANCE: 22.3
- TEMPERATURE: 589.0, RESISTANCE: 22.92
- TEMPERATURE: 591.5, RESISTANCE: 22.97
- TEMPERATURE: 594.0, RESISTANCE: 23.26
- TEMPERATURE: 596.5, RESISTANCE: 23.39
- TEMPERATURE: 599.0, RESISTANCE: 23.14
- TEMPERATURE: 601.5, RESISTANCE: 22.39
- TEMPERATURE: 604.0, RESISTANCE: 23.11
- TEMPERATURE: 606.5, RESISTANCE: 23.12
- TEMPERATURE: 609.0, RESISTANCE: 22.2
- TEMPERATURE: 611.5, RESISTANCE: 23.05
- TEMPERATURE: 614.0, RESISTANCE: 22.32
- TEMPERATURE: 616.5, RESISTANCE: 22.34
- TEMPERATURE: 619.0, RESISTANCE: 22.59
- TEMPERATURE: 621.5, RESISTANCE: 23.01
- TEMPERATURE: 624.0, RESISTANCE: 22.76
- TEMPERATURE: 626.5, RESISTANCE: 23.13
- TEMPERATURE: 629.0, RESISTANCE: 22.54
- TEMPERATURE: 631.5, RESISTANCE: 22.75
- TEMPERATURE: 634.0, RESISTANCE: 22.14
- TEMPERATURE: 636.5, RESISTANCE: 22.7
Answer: 4.03 K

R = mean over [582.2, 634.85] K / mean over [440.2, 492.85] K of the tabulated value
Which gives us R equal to 0.85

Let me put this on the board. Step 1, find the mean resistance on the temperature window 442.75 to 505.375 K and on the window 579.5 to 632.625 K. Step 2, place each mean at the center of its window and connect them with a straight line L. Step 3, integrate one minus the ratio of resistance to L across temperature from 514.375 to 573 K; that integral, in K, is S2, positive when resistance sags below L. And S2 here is 3.4 K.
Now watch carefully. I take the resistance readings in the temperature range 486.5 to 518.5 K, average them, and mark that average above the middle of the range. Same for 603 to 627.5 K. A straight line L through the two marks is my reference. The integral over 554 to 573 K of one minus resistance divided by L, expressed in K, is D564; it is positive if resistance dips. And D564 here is 0.4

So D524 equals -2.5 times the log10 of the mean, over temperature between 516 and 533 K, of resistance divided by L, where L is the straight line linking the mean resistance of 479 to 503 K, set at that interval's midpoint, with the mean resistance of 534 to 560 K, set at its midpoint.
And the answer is 0.04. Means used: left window 25.7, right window 23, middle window 23.2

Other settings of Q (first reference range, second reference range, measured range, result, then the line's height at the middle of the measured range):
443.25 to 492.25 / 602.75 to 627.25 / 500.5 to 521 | 1.7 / 25.7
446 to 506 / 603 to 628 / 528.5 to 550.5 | 1.4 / 24.8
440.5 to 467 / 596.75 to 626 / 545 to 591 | 1.9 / 23.9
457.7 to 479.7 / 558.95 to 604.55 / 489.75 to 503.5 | 0.5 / 26.1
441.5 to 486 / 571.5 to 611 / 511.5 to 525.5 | 1.1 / 25.2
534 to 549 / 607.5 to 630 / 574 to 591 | 0.1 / 22.9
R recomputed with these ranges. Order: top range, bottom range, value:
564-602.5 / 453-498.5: 0.86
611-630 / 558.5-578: 0.99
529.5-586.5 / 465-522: 0.91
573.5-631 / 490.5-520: 0.94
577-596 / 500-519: 0.97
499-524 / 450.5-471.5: 0.86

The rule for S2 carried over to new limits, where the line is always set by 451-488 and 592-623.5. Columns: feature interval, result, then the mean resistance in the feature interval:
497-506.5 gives 0.63 K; 24.4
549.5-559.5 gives 0.62 K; 23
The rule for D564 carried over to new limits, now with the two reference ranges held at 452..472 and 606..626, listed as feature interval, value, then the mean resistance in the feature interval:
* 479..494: 0.2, 26.2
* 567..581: 0.7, 22.8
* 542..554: 0.9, 22.9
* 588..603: 0.2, 23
